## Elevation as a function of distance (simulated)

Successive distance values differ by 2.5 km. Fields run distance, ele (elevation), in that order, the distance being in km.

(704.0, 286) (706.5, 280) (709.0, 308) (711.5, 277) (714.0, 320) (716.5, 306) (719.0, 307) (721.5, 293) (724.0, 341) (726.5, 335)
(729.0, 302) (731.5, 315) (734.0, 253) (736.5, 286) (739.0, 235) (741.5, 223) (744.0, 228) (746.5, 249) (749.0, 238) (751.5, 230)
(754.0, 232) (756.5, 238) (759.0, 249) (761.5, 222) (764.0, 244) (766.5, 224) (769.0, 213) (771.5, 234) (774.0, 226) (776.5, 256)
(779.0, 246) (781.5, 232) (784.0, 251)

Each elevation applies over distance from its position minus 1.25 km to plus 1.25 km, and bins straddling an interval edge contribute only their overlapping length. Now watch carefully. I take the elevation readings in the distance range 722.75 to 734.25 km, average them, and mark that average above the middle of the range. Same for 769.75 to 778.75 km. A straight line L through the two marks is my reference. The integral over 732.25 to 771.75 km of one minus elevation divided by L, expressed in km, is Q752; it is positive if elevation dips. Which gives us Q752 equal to 5.19 km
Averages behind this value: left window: 314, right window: 238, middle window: 238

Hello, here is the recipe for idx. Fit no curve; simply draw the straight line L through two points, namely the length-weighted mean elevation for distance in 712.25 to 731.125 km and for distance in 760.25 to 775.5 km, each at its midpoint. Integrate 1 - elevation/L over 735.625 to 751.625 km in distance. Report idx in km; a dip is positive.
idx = 1.87 km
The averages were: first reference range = 314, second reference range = 228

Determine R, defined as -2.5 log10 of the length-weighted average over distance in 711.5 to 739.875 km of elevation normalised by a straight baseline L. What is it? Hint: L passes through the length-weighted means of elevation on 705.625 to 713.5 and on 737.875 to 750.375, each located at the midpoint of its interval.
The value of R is -0.132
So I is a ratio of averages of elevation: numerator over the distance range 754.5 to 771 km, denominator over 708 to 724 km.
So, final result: 0.8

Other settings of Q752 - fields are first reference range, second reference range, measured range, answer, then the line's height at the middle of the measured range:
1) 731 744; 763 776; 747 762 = 0.4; 242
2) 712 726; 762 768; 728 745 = 1.2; 282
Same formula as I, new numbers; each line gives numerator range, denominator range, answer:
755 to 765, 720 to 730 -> 0.75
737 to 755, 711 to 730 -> 0.76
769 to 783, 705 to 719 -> 0.79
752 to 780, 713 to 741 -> 0.79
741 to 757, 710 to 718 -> 0.78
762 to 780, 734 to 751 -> 0.96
